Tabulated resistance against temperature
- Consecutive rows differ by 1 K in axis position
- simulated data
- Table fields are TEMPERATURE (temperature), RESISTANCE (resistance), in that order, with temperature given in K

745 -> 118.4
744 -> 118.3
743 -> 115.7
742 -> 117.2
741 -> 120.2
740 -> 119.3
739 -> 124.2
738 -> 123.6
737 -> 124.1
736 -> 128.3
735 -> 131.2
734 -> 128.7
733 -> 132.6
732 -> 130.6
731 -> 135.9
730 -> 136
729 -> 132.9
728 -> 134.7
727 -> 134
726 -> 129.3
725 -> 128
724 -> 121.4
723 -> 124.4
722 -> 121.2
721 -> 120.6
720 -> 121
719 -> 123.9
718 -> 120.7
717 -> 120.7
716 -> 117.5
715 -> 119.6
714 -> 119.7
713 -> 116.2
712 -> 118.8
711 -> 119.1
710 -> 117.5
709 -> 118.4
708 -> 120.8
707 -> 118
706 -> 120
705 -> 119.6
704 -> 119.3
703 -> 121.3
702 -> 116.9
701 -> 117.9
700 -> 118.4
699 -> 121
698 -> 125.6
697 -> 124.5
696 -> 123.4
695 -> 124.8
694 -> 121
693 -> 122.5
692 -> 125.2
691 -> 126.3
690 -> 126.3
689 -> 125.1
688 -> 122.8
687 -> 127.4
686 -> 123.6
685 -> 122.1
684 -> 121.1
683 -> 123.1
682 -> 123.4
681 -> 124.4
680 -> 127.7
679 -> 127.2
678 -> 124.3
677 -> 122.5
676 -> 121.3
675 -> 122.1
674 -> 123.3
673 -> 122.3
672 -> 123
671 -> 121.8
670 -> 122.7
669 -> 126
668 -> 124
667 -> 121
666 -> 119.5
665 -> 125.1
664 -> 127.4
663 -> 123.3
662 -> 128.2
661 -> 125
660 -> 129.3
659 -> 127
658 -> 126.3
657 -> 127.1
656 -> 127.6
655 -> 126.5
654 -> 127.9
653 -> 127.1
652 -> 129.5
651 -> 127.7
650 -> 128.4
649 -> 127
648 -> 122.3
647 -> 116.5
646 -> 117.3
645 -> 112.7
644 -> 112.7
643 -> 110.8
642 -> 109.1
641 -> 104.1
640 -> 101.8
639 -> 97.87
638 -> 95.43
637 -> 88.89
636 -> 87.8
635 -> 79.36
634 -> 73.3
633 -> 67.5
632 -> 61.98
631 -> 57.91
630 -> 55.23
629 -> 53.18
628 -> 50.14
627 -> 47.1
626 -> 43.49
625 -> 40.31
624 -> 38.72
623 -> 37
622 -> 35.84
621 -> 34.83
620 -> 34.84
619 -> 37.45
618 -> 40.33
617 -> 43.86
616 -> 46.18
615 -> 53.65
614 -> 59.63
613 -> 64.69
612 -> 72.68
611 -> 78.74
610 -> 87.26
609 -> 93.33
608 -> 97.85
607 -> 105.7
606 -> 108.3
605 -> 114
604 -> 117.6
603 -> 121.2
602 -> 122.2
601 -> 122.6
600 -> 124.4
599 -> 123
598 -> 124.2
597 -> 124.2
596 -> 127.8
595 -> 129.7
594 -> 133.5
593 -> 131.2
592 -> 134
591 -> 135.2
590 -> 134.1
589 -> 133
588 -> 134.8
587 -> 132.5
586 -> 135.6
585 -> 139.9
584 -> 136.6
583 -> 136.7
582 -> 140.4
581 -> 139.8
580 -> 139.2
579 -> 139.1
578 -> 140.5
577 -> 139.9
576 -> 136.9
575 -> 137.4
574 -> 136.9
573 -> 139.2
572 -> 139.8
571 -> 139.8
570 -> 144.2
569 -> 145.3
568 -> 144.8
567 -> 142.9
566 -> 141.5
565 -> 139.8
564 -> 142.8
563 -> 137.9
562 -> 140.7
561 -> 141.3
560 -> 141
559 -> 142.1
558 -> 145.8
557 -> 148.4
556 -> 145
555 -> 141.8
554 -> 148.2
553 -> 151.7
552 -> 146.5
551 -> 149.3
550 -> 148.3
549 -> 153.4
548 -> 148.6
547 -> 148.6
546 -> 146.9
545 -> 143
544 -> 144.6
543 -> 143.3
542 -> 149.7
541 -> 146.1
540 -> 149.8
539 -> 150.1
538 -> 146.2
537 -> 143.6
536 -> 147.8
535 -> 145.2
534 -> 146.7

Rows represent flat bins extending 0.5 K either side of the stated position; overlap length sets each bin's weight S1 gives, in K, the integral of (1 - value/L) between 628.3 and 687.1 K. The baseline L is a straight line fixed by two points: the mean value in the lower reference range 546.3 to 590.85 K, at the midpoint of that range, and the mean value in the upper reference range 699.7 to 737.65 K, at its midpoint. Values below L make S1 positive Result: 7.84 K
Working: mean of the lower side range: 142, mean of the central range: 113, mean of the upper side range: 124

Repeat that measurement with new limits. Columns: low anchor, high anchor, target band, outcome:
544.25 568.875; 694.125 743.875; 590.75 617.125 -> 6.6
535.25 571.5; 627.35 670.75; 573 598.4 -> -0.4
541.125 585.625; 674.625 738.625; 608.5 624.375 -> 9.6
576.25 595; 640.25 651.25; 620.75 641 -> 9.6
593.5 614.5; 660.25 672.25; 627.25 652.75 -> 4.8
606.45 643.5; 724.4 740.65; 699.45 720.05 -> -0.5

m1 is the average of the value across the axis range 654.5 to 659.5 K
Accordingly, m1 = 127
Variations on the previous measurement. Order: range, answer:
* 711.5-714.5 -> 118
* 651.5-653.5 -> 128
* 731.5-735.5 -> 131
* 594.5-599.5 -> 126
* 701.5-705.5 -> 119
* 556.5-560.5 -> 144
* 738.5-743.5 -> 119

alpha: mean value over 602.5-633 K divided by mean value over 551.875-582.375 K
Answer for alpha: 0.5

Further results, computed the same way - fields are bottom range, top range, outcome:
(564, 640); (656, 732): 1.21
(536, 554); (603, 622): 0.49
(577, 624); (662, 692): 1.19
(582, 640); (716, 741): 1.40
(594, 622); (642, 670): 1.39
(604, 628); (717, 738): 2.04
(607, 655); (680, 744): 1.54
